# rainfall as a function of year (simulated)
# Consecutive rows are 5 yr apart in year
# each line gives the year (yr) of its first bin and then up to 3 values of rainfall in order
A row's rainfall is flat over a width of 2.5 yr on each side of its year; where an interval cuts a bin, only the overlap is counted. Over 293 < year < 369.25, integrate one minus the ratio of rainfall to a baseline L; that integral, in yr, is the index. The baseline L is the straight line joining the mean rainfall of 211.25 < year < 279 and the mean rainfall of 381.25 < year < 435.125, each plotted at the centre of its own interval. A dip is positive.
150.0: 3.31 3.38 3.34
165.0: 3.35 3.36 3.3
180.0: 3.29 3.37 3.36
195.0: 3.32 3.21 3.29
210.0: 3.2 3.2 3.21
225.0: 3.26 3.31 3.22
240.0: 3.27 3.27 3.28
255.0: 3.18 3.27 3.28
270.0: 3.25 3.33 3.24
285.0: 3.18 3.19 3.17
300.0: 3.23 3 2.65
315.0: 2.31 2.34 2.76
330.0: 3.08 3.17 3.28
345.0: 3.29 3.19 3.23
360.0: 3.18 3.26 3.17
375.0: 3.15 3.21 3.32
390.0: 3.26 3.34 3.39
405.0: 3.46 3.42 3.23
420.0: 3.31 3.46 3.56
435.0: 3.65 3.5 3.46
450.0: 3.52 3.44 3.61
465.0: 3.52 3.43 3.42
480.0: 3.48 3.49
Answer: 7.2 yr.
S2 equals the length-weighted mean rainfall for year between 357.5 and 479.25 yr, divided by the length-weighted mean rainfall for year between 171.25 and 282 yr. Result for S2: 1.04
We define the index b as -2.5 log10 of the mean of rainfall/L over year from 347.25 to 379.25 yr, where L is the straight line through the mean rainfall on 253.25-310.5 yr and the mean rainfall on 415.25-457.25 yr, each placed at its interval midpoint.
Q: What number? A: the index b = 0.046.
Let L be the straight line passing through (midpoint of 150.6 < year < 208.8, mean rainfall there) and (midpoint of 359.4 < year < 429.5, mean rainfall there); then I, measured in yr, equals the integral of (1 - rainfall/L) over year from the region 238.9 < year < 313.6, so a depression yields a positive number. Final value 3.2 yr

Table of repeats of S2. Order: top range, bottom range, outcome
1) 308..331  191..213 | 0.80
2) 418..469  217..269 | 1.08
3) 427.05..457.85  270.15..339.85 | 1.18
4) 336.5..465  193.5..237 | 1.03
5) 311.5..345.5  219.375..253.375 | 0.88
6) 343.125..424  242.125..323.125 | 1.07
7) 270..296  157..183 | 0.97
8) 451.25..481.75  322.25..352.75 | 1.12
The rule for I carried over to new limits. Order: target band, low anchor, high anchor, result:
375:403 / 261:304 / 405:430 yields 0.5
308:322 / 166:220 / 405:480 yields 3.9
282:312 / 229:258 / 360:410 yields 1.7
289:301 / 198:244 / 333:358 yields 0.2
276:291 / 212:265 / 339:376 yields 0.1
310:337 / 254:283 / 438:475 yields 5.0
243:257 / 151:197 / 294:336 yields -0.8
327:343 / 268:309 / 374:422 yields 0.3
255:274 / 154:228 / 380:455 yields 0.4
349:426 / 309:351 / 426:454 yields -1.5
